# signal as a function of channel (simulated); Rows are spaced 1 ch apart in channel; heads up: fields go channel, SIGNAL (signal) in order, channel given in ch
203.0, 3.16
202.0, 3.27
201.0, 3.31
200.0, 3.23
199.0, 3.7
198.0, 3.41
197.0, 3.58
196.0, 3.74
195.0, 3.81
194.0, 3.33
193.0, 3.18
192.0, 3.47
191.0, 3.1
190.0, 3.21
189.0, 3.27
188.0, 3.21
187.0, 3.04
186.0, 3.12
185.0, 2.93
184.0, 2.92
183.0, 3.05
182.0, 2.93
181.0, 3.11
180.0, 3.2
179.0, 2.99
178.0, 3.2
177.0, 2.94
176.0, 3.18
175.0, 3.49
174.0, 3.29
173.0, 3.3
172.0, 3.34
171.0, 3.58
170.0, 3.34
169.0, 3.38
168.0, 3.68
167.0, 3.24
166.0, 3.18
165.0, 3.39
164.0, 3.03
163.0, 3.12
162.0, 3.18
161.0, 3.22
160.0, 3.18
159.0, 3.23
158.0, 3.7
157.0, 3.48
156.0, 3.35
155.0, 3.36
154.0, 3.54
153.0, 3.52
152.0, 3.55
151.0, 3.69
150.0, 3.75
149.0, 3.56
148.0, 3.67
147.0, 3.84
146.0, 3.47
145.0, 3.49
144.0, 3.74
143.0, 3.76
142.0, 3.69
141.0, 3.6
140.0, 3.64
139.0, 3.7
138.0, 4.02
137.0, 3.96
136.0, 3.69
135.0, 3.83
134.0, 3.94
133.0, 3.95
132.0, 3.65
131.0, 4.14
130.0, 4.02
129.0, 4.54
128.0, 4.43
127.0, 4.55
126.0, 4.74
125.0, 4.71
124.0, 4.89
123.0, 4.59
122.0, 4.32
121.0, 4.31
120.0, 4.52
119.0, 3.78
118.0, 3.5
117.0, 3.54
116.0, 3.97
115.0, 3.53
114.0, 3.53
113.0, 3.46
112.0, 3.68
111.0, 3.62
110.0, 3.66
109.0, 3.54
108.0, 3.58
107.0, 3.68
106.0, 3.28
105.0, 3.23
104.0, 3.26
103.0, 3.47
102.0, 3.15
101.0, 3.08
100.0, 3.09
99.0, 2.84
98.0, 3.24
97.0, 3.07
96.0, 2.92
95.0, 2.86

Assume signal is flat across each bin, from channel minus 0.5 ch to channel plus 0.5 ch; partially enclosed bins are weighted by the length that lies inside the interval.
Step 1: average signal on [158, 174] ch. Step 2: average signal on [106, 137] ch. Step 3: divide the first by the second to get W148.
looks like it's 0.83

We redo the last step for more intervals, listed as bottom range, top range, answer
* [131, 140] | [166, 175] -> 0.88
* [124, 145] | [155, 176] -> 0.83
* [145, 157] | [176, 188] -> 0.86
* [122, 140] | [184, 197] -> 0.78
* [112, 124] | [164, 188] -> 0.81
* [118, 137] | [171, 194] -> 0.75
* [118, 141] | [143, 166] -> 0.83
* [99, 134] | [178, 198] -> 0.84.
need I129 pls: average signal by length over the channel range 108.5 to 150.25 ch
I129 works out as 3.92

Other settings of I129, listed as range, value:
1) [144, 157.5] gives 3.57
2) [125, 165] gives 3.71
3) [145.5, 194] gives 3.31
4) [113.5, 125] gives 4.07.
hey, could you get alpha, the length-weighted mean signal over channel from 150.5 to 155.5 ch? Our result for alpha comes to 3.53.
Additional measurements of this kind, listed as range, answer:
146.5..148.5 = 3.75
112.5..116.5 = 3.62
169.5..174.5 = 3.37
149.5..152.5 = 3.66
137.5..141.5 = 3.74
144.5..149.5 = 3.61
